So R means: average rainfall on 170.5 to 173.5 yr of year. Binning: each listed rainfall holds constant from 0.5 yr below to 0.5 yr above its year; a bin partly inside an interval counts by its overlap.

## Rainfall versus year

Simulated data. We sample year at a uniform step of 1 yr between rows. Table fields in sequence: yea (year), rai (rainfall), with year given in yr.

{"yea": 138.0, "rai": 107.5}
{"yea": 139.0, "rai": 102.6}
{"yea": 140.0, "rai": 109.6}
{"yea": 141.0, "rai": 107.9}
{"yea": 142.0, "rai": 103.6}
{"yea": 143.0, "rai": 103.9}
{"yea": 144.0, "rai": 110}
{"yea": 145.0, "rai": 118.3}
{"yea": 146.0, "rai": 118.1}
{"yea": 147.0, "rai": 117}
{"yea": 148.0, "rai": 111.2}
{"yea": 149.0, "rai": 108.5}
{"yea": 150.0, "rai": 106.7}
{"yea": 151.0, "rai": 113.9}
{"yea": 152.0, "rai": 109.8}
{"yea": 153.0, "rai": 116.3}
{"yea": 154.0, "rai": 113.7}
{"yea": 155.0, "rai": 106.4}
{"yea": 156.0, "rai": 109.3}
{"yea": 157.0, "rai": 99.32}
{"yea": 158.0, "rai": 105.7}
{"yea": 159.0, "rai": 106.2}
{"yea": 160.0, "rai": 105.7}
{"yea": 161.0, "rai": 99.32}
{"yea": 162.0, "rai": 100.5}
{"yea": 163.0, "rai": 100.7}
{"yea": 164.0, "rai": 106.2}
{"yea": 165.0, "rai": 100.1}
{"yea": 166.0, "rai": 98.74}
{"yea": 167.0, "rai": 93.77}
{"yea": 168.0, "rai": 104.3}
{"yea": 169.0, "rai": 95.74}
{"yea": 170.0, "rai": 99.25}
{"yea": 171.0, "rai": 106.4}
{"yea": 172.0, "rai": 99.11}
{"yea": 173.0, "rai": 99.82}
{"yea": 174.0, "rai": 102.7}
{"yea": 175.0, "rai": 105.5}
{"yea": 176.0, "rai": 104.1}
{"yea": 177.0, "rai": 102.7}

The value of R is 102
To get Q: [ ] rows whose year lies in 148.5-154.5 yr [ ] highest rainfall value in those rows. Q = 116.3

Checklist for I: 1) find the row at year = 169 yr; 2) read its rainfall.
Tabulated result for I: 95.74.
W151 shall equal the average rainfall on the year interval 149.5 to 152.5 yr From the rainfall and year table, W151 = 110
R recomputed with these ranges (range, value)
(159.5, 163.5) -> 102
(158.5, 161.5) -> 104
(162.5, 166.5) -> 101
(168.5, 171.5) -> 100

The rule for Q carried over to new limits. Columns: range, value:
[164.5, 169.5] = 104.3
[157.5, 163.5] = 106.2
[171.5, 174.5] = 102.7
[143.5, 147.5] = 118.3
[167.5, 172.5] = 106.4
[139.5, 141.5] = 109.6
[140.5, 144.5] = 110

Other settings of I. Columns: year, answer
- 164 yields 106.2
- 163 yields 100.7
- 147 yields 117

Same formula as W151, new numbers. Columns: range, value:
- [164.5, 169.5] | 98.5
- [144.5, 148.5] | 116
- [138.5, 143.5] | 106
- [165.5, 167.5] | 96.3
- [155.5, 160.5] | 105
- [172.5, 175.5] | 103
